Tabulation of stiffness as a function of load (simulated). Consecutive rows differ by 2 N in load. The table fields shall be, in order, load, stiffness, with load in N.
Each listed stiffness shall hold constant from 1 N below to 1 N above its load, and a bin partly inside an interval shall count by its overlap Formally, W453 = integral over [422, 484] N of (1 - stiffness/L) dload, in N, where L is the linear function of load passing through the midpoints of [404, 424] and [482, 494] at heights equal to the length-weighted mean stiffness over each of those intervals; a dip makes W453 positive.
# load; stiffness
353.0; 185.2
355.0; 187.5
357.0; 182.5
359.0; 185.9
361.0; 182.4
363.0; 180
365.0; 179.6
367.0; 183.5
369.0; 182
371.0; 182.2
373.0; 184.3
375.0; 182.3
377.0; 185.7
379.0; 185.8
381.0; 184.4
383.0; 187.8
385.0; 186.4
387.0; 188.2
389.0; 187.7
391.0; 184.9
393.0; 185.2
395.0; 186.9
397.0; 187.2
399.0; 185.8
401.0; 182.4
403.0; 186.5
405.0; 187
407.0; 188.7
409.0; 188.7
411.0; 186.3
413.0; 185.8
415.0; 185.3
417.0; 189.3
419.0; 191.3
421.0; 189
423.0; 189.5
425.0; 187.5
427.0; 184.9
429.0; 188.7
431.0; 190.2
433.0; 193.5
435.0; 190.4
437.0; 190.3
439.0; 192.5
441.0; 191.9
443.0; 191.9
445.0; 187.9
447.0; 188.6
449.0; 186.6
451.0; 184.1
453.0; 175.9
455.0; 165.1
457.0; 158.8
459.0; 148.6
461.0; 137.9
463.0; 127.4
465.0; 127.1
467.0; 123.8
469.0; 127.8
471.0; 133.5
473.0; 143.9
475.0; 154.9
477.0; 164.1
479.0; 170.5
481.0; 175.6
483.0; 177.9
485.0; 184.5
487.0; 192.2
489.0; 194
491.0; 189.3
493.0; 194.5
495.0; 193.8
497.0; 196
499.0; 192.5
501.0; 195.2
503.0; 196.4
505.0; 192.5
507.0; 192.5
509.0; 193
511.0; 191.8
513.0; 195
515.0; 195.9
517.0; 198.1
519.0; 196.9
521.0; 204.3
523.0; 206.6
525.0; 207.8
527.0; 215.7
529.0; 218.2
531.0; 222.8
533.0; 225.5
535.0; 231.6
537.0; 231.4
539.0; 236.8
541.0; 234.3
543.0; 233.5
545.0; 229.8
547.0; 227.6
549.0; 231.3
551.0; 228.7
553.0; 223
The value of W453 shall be 6.26 N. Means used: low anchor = 188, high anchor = 189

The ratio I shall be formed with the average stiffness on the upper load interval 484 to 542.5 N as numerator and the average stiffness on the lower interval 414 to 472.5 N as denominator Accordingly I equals 1.2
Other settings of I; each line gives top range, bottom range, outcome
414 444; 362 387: 1.03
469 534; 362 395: 1.03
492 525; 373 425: 1.05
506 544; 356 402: 1.15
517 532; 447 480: 1.37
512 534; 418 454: 1.10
